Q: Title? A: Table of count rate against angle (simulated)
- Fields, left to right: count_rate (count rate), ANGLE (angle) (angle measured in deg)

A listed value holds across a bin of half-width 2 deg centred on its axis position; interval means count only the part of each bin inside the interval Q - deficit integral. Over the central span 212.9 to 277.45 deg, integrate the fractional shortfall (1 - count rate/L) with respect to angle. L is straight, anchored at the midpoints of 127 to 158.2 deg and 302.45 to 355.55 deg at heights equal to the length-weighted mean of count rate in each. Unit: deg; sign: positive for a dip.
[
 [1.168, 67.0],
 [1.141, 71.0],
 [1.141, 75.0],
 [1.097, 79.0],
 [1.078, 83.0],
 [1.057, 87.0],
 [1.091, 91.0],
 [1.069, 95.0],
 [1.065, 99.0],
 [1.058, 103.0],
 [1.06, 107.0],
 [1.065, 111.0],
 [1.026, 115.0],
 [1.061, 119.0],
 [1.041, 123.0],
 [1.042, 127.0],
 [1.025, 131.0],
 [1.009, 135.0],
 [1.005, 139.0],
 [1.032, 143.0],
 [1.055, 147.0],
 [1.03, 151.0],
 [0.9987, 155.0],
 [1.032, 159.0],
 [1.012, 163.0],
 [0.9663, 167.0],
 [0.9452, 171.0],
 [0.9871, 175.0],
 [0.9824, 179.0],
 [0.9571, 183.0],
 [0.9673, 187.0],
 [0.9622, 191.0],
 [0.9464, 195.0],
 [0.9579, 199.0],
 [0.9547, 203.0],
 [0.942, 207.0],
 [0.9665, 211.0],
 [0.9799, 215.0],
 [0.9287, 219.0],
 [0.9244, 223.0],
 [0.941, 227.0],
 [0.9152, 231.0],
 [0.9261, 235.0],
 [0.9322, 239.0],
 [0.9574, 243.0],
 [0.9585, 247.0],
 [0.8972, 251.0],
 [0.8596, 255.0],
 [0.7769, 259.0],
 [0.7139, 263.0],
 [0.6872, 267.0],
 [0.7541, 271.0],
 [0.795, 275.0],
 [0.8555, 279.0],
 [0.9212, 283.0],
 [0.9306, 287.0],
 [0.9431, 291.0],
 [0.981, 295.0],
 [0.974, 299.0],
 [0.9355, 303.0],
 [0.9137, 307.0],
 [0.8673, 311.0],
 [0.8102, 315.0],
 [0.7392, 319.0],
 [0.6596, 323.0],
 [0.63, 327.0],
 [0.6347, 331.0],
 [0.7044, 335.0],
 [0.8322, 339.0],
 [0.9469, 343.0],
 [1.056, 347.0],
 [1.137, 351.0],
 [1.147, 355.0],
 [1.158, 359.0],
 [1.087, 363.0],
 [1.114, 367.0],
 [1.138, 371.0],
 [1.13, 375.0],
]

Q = 3.9 deg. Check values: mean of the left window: 1.02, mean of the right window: 0.848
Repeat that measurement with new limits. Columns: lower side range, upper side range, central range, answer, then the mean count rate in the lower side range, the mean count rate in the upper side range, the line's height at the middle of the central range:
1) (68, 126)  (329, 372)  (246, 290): 8.1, 1.08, 0.993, 1.02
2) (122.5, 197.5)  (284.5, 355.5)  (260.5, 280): 3.3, 0.999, 0.875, 0.913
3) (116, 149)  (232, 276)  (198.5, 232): -1.5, 1.03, 0.844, 0.905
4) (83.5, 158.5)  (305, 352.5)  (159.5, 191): 0.3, 1.04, 0.824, 0.987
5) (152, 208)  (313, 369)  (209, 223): 0.1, 0.974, 0.904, 0.958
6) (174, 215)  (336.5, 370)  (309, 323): 3.4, 0.963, 1.06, 1.03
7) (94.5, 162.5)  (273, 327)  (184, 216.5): 0.2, 1.04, 0.862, 0.965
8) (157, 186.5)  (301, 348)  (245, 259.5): 0.1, 0.982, 0.806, 0.889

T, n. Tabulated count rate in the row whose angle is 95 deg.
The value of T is 1.069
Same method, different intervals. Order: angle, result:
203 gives 0.9547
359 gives 1.158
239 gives 0.9322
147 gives 1.055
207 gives 0.942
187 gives 0.9673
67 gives 1.168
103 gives 1.058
